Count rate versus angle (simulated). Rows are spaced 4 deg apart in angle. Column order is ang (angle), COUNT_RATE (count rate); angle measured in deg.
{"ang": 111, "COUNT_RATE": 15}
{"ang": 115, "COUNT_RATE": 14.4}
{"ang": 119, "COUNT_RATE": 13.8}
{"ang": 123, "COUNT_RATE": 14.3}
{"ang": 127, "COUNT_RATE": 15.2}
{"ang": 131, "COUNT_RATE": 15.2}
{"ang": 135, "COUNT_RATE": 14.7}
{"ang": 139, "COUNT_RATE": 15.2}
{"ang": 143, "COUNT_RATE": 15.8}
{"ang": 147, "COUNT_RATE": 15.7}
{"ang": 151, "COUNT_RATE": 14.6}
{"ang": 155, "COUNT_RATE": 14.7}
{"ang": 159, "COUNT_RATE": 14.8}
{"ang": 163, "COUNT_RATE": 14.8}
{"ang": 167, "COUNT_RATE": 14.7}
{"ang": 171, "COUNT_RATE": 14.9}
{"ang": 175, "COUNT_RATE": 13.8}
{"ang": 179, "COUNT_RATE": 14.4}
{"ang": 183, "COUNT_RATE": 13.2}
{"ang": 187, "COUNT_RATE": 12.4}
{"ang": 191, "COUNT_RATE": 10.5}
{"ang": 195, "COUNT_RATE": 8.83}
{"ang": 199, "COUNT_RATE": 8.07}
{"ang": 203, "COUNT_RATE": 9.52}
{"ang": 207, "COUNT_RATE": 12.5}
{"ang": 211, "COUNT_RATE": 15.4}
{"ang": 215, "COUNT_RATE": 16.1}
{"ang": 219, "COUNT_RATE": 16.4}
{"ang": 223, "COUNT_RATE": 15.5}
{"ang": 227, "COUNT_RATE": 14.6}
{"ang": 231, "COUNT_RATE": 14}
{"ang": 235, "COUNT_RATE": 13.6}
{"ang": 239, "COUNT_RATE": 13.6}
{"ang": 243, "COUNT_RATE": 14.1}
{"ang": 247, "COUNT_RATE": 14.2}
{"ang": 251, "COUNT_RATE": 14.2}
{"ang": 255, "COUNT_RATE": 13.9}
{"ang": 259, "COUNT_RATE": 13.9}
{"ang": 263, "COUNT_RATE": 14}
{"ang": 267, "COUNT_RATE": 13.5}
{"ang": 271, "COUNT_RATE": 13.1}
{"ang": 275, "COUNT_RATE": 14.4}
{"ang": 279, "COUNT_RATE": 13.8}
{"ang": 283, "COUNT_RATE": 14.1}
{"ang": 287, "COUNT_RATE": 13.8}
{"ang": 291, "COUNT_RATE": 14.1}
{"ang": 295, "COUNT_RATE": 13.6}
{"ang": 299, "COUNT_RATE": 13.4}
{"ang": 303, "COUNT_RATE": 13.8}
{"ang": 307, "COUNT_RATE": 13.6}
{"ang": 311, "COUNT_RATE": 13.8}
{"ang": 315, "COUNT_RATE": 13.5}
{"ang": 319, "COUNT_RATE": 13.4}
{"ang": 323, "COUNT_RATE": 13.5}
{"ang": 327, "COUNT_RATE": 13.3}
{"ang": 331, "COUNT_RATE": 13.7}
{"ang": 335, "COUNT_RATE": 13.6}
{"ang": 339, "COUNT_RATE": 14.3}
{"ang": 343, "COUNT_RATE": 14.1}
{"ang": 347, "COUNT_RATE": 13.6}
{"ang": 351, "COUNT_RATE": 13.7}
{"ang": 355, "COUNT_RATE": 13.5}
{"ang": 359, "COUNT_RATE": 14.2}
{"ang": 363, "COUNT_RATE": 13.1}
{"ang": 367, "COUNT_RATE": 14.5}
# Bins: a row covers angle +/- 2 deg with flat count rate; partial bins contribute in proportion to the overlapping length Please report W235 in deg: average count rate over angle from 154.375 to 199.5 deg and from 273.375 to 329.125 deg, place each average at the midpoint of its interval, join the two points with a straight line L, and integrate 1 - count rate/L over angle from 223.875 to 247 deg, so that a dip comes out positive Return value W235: -1.2 deg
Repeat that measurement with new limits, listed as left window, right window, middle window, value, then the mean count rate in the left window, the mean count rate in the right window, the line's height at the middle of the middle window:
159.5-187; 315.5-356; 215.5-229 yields -1.5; 14.2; 13.7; 14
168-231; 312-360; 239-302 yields -2.1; 13.1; 13.7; 13.4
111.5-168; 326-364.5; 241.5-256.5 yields 0.2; 14.9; 13.7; 14.3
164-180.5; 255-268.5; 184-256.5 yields 4.7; 14.5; 13.8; 14.1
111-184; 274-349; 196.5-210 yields 3.7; 14.7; 13.7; 14.4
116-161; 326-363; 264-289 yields 0.6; 14.9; 13.8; 14.1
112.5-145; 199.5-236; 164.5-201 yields 5.0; 14.8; 13.9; 14.3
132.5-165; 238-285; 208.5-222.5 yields -1.4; 15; 13.9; 14.4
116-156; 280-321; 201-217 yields 1.1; 14.9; 13.7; 14.4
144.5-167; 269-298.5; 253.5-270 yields 0.3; 14.9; 13.8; 14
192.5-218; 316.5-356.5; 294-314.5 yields -0.6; 11.9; 13.7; 13.2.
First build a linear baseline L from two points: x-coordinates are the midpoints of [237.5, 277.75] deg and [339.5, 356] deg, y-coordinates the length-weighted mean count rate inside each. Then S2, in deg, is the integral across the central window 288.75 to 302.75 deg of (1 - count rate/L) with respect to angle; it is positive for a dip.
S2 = 0.1 deg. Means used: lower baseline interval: 13.9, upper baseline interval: 13.8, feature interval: 13.7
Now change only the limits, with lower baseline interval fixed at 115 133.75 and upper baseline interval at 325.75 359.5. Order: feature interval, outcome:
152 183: -0.1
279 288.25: 0.0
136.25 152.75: -0.9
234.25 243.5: 0.3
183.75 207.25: 6.6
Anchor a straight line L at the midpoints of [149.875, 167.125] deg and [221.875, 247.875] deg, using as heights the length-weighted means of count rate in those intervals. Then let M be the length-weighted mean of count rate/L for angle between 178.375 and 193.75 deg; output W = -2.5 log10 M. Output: 0.18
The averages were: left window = 14.7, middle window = 12.3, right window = 14.2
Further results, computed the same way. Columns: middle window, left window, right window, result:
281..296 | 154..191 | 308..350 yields -0.013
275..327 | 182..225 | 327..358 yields -0.024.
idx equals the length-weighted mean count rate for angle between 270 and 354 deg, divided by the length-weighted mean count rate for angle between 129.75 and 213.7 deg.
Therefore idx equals 1.02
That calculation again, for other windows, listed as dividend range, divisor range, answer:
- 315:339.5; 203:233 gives 0.93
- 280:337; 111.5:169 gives 0.92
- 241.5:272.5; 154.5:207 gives 1.10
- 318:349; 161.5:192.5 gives 1.01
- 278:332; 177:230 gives 1.06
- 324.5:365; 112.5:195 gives 0.96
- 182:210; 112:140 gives 0.74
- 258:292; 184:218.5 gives 1.16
